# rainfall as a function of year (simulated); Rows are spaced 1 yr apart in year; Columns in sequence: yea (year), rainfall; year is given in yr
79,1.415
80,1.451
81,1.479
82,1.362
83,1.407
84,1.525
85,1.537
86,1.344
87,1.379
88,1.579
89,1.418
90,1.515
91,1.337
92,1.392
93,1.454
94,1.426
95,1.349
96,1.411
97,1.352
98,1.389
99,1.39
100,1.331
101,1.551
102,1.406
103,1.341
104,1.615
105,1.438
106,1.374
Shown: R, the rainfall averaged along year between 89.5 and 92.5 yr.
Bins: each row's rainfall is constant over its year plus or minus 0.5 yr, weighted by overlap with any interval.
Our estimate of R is 1.41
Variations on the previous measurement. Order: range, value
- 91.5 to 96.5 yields 1.41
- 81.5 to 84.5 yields 1.43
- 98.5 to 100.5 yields 1.36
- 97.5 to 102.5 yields 1.41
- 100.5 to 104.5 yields 1.48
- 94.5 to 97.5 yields 1.37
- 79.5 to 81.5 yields 1.47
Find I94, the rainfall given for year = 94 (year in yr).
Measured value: 1.426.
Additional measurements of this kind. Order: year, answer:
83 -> 1.407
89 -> 1.418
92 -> 1.392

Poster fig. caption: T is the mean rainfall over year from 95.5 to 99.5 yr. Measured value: 1.39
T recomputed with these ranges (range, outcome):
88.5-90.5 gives 1.47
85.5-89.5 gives 1.43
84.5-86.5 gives 1.44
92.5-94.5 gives 1.44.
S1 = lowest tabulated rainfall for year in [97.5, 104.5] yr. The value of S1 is 1.331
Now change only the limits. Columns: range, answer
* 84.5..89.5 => 1.344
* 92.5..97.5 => 1.349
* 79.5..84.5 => 1.362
